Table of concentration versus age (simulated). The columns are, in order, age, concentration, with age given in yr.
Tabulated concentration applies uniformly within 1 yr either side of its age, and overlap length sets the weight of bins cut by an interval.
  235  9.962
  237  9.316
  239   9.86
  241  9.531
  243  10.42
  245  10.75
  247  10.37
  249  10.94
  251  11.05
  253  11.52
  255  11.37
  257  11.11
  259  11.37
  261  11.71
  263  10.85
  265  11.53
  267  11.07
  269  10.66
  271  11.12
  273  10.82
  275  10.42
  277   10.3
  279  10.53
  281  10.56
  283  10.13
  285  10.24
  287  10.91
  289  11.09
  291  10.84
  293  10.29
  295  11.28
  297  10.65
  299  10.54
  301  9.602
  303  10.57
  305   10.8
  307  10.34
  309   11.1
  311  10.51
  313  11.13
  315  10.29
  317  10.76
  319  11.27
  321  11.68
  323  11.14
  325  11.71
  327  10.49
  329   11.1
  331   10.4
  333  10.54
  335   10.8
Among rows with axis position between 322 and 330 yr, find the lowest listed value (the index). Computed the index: 10.49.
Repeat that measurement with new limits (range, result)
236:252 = 9.316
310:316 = 10.29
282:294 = 10.13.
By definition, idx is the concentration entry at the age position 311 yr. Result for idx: 10.51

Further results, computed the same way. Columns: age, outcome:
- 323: 11.14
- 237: 9.316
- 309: 11.1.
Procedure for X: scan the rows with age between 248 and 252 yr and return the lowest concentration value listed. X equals 10.94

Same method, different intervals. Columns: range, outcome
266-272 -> 10.66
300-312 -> 9.602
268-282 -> 10.3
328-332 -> 10.4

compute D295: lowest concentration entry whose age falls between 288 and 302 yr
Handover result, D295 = 9.602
